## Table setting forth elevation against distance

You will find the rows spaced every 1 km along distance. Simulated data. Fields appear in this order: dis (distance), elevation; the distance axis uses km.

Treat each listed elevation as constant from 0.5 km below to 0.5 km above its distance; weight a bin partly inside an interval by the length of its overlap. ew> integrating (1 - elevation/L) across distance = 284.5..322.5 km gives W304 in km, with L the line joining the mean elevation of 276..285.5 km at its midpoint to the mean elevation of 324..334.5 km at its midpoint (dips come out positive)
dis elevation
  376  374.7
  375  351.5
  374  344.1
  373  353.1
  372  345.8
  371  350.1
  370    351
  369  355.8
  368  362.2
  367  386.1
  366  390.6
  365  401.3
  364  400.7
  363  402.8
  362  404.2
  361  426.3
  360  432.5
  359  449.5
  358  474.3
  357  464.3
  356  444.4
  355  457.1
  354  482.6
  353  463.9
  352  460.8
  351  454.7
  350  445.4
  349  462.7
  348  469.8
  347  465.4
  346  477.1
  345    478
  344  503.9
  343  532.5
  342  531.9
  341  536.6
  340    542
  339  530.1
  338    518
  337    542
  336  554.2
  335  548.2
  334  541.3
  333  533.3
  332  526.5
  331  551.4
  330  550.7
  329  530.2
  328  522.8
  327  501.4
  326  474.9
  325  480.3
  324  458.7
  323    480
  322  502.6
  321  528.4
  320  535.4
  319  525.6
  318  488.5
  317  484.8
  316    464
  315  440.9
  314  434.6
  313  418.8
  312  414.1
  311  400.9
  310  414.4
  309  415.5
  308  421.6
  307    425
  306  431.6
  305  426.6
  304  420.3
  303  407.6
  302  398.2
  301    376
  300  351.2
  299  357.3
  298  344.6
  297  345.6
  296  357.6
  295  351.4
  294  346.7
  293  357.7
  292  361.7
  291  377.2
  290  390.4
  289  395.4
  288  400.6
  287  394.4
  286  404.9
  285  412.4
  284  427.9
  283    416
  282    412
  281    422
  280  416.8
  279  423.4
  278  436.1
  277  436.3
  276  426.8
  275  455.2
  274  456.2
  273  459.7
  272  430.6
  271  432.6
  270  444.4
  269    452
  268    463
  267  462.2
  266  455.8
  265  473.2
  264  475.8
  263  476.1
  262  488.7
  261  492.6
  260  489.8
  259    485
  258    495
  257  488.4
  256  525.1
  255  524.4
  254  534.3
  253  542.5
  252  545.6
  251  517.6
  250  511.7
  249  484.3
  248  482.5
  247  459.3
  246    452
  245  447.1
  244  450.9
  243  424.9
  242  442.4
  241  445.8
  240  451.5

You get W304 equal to 4.44 km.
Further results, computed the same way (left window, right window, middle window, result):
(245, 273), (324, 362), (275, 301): 5.10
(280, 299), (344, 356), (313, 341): -4.78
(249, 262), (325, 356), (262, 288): 3.60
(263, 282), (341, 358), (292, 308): 2.67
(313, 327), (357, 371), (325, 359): -4.44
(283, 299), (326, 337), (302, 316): 0.80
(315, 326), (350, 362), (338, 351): -0.88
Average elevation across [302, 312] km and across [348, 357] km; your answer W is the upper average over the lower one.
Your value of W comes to 1.10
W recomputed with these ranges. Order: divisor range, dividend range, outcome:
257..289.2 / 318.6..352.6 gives 1.14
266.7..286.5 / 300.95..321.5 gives 1.02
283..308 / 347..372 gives 1.09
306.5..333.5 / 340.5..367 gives 0.95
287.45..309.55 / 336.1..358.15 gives 1.27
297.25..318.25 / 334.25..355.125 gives 1.20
